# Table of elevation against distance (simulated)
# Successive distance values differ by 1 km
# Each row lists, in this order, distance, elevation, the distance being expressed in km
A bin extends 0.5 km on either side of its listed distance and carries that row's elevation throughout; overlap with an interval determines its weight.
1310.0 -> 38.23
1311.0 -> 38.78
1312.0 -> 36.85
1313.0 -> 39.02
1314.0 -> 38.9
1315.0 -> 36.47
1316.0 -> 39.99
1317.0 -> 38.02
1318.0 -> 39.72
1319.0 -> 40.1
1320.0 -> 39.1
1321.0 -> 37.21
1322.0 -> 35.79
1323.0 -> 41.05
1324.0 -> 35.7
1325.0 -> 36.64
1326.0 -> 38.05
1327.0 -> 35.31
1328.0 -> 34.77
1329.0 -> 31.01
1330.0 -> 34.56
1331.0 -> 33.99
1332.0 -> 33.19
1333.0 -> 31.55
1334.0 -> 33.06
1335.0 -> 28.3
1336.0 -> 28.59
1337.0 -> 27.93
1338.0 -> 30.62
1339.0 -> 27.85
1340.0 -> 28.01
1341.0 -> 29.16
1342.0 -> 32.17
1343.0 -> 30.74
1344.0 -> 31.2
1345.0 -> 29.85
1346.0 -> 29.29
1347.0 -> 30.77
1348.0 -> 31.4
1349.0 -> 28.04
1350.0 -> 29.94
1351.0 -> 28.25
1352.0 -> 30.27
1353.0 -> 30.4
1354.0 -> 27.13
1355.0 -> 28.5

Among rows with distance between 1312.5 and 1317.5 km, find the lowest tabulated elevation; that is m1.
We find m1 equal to 36.47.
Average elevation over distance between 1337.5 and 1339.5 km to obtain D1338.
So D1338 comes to 29.2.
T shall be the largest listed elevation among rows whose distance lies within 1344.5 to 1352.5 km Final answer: 31.4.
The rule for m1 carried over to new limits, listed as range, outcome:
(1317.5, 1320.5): 39.1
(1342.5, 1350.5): 28.04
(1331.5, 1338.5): 27.93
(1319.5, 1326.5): 35.7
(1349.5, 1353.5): 28.25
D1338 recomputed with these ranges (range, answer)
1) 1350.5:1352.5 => 29.3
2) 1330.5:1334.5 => 32.9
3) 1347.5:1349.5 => 29.7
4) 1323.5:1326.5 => 36.8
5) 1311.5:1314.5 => 38.3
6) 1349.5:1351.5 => 29.1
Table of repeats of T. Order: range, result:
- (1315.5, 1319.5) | 40.1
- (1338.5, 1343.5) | 32.17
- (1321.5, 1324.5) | 41.05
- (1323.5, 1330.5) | 38.05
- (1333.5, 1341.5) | 33.06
